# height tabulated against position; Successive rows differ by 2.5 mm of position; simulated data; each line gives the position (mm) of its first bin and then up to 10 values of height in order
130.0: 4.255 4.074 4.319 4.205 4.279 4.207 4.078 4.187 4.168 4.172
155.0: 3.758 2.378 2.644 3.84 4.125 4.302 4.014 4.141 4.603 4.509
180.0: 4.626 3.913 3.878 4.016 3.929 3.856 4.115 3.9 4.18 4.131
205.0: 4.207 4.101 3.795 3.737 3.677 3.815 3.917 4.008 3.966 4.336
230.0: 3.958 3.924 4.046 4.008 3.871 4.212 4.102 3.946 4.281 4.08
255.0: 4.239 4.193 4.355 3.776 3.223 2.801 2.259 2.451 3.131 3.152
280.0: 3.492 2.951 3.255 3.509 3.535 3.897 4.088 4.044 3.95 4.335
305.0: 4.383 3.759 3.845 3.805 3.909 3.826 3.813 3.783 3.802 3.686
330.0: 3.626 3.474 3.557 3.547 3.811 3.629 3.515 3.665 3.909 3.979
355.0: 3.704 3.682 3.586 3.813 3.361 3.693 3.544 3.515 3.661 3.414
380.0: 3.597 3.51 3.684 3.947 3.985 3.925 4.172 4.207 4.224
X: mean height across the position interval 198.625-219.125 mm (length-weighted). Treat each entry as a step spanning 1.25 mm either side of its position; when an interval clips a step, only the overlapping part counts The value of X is 3.95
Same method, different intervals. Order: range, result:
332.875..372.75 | 3.66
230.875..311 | 3.72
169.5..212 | 4.11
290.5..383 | 3.75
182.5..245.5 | 3.98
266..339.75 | 3.58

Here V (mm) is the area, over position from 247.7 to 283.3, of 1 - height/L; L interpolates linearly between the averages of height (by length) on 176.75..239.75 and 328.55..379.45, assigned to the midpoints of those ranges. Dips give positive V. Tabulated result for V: 3.6 mm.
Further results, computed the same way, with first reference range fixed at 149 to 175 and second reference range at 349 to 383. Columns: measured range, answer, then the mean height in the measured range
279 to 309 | -0.62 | 3.77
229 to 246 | -1.28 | 4.02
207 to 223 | -0.40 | 3.85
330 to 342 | 0.20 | 3.6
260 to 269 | 0.79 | 3.39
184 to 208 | -1.69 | 4.03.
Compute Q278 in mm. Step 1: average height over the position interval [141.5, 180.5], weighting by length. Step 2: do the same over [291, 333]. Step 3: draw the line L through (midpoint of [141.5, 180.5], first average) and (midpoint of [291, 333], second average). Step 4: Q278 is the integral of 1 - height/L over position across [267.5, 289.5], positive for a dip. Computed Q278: 4.94 mm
